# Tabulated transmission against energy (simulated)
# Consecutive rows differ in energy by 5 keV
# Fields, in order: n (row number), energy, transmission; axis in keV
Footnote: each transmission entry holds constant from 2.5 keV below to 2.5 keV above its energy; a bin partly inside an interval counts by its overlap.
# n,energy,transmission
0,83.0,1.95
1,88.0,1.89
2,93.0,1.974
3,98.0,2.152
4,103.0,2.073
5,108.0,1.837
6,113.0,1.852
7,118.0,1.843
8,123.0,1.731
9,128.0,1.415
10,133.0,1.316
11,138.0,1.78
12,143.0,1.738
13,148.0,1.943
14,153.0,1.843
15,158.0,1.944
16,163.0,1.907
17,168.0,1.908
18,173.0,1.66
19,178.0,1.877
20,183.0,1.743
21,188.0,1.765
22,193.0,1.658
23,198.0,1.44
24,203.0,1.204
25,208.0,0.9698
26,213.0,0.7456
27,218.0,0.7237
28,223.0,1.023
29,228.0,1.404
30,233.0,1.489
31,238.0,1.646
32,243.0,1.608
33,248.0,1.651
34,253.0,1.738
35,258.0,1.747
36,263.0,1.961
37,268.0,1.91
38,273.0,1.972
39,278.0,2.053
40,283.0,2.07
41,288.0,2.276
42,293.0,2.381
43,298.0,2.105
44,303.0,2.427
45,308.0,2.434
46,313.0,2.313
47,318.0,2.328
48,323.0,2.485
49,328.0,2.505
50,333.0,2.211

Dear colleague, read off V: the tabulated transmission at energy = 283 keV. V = 2.07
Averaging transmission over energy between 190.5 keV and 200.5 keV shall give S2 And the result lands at 1.55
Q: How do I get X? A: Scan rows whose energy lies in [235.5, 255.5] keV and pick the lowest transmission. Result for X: 1.608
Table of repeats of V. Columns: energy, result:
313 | 2.313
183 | 1.743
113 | 1.852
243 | 1.608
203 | 1.204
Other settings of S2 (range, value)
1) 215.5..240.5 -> 1.26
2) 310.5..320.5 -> 2.32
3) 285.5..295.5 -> 2.33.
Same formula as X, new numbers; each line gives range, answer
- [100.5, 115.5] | 1.837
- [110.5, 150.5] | 1.316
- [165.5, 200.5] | 1.44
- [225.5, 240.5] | 1.404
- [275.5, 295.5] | 2.053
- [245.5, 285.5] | 1.651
